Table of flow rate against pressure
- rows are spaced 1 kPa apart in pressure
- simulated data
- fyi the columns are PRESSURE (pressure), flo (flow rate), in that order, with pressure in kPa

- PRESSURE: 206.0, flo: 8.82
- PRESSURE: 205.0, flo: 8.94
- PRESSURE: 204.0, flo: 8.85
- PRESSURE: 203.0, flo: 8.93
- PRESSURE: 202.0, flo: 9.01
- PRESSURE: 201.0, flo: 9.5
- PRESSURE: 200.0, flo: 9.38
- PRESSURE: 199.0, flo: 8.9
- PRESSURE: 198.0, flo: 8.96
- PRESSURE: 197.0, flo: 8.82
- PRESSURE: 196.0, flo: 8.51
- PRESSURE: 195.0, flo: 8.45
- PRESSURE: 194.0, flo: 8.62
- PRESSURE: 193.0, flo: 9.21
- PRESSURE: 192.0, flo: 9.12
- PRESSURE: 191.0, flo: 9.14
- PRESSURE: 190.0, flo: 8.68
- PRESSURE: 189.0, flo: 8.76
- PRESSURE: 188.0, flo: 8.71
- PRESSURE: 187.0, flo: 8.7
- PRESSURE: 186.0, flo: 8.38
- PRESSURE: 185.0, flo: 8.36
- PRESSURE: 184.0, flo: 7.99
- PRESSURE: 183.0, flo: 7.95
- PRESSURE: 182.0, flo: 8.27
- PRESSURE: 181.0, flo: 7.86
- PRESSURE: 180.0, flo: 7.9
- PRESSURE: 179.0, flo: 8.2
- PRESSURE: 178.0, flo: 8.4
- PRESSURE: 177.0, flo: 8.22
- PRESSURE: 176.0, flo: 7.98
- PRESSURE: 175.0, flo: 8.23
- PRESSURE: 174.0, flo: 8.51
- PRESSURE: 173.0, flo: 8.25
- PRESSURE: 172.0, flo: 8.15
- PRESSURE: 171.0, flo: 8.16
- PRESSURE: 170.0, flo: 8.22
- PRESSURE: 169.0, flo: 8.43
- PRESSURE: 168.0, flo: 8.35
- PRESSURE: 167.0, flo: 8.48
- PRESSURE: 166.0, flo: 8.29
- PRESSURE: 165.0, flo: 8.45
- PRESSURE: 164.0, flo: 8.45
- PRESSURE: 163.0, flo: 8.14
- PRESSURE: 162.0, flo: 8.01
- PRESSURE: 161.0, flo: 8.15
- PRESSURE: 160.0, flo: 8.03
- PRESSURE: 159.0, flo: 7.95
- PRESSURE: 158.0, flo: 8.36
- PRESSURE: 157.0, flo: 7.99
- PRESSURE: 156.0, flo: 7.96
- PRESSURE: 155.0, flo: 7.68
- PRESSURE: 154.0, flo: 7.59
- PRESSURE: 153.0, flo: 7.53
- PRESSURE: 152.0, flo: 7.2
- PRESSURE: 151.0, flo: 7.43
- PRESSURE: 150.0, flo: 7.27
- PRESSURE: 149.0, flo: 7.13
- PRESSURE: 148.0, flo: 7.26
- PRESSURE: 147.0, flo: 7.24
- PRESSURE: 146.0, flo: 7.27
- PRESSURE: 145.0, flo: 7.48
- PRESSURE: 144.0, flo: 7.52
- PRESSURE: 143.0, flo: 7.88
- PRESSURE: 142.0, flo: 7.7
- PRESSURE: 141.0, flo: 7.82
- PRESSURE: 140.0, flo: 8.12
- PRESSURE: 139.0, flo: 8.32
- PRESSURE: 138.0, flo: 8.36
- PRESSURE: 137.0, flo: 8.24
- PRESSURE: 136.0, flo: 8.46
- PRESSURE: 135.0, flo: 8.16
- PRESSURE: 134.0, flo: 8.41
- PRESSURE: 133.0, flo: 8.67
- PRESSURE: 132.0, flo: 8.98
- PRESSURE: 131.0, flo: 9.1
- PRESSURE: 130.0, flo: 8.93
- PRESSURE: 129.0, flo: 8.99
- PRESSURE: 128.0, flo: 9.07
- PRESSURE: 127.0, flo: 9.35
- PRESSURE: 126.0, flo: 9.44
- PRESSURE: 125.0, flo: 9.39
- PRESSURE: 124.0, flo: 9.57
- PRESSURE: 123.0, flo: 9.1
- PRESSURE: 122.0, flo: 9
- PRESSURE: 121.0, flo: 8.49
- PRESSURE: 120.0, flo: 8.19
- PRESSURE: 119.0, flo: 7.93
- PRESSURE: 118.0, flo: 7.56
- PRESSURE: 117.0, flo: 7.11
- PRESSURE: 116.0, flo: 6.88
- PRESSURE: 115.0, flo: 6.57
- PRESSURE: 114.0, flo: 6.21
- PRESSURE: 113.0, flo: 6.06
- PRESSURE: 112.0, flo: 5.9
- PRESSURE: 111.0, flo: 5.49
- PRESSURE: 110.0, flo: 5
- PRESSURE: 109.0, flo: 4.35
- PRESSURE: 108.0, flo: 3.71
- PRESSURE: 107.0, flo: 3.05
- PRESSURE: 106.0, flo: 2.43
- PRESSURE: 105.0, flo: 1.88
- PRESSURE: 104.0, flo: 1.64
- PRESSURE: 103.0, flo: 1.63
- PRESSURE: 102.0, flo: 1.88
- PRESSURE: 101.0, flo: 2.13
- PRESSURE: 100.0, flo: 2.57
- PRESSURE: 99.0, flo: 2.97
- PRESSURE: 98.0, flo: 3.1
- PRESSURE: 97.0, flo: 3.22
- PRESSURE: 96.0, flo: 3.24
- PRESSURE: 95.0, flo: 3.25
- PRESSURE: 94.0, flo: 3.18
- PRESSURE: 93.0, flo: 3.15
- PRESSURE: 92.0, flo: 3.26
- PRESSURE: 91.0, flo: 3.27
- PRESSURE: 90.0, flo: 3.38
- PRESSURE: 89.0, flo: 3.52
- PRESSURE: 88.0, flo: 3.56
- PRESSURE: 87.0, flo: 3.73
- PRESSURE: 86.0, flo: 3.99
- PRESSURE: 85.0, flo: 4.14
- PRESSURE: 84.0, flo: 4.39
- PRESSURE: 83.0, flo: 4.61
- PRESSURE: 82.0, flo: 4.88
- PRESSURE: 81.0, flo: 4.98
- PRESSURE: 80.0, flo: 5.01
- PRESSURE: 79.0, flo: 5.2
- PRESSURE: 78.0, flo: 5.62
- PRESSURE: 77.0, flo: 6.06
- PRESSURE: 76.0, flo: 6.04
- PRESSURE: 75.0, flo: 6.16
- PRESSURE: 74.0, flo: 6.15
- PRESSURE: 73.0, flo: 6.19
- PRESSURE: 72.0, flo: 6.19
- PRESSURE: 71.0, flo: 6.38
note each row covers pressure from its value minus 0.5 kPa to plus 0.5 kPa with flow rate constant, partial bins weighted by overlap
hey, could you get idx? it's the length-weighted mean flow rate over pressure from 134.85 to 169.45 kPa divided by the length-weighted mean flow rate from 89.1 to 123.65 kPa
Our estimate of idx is 1.7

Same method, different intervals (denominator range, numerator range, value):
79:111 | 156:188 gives 2.38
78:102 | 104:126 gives 1.72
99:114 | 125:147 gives 2.41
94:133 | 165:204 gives 1.45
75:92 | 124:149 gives 1.84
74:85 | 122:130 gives 1.75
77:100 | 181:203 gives 2.23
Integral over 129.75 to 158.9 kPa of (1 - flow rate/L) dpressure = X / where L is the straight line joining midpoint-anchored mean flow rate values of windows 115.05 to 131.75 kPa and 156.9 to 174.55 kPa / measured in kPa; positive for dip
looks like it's 1.7 kPa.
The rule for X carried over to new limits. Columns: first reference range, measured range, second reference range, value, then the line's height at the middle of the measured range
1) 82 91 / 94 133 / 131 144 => 3.9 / 6.23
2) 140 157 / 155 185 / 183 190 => -0.5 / 8.06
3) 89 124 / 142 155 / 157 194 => -1.0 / 6.91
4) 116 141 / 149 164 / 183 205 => 1.5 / 8.67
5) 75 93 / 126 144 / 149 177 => -4.7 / 6.77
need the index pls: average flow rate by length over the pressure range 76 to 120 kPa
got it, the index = 4.29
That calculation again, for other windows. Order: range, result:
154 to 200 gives 8.37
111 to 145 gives 8.12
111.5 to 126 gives 7.77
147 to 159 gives 7.58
